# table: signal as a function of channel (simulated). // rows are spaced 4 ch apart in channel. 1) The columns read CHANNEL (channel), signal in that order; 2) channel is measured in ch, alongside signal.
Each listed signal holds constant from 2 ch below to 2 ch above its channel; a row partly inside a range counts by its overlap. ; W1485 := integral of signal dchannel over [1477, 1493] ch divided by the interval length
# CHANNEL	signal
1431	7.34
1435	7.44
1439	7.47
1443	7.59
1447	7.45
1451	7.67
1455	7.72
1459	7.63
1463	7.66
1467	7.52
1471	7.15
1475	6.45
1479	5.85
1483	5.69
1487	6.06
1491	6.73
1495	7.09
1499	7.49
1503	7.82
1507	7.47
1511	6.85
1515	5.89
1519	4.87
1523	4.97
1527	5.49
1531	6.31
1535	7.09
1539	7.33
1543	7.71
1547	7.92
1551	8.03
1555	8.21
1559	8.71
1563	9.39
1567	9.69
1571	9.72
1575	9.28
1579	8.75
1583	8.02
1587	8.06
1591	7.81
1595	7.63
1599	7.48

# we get 6.08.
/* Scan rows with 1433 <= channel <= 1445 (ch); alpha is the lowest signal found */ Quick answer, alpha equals 7.44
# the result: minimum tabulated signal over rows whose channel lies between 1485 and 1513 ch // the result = 6.06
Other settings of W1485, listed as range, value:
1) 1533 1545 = 7.38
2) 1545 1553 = 7.97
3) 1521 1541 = 6.24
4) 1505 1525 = 6.01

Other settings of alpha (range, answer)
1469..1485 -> 5.69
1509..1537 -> 4.87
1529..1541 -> 6.31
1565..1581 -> 8.75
